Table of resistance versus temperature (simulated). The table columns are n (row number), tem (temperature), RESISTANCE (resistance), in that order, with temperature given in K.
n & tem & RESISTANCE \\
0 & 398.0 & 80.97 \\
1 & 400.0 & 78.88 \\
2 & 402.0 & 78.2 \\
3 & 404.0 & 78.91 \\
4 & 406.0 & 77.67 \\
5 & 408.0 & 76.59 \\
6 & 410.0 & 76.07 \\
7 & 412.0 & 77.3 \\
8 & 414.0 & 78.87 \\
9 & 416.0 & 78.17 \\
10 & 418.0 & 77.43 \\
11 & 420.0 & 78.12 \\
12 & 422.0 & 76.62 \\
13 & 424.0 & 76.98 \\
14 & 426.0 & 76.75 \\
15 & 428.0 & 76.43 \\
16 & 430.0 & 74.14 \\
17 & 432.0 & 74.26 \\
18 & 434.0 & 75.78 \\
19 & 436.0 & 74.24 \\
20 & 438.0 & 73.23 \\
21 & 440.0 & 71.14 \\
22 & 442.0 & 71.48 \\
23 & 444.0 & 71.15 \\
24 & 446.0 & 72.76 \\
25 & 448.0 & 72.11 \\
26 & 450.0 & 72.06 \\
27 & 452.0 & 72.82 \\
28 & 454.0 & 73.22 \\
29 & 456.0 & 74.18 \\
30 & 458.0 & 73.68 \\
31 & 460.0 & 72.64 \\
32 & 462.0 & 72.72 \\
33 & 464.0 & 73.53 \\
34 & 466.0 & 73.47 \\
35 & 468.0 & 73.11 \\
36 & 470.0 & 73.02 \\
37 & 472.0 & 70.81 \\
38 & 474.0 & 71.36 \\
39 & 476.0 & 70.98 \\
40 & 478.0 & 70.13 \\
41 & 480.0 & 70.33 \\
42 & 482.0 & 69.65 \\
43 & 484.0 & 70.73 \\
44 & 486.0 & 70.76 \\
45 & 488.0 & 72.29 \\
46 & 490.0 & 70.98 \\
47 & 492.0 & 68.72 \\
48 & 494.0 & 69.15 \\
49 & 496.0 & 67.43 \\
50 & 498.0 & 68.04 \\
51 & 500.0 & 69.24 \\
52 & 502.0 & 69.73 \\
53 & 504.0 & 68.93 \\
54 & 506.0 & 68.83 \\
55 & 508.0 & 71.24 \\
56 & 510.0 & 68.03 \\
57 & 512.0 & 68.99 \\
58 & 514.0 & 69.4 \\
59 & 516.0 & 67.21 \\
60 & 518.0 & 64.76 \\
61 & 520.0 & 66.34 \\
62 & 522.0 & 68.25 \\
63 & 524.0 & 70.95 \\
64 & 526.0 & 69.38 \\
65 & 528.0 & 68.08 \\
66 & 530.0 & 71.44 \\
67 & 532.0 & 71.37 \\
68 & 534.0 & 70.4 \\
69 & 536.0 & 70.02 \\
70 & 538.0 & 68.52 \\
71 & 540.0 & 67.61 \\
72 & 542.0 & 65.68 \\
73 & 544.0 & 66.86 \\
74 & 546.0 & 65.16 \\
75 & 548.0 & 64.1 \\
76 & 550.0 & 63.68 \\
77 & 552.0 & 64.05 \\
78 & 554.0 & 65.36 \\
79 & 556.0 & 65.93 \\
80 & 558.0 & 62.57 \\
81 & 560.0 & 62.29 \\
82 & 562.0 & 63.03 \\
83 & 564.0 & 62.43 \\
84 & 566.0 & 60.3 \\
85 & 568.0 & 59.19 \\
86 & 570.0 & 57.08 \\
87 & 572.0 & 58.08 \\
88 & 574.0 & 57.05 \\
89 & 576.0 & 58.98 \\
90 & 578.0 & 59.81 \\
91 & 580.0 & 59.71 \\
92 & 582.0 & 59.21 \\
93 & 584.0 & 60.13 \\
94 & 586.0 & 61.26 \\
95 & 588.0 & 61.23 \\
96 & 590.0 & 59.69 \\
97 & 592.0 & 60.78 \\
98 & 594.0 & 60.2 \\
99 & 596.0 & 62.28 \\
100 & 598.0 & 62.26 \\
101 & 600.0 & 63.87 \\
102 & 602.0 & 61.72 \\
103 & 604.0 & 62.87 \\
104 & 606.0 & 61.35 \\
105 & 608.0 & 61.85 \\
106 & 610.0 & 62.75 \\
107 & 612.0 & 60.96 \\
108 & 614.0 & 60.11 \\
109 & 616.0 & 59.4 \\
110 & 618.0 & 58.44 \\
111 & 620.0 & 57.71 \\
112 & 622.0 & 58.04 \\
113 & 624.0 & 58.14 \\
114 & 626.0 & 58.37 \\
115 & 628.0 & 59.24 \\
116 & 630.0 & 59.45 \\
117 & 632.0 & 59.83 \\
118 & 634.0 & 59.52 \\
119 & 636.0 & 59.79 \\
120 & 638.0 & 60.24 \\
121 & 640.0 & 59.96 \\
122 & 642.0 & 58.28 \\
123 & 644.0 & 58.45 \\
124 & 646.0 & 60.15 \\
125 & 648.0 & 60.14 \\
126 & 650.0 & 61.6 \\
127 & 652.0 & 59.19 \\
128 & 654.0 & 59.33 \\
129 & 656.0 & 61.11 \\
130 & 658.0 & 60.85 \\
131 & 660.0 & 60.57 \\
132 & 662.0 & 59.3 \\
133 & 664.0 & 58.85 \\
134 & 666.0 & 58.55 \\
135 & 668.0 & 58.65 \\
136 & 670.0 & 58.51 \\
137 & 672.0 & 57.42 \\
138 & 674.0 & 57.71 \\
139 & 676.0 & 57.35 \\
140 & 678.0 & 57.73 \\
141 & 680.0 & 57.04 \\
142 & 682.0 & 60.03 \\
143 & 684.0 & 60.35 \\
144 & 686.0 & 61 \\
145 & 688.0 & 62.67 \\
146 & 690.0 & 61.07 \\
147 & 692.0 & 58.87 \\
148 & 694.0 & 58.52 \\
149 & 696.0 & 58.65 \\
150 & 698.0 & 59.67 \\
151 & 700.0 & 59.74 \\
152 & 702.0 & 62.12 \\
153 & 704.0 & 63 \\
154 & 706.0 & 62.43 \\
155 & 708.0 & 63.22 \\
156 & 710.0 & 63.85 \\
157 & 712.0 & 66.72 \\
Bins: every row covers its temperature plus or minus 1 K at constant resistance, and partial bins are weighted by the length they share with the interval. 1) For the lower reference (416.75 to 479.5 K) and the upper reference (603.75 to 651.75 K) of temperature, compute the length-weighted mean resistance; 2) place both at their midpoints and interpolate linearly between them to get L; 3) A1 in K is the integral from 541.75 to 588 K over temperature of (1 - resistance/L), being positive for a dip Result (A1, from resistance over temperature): 2.1 K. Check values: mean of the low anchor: 73.6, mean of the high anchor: 59.8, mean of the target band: 61.7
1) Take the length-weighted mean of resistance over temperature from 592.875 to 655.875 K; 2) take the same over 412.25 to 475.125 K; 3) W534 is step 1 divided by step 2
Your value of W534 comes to 0.8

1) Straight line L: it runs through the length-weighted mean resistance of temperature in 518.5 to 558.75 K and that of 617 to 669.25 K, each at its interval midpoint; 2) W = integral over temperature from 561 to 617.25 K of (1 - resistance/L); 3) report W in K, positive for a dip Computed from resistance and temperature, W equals 2.5 K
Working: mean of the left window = 67.3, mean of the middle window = 60.6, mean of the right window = 59.4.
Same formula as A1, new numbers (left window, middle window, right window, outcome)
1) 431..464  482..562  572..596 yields -2.6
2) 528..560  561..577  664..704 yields 1.4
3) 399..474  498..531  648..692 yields 0.4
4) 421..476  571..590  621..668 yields 1.3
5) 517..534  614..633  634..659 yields 0.9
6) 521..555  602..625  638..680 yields 0.8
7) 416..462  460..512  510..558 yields 0.2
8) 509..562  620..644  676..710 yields 1.5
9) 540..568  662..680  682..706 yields 0.9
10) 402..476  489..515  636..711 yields 0.5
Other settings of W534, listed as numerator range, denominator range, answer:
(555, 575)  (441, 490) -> 0.84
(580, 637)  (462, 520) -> 0.86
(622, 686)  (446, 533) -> 0.84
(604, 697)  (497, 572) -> 0.90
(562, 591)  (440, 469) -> 0.82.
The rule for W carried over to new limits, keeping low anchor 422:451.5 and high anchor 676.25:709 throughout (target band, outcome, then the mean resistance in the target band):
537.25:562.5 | 1.1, 65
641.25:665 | 1.0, 59.8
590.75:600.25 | 0.5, 61.7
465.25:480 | 0.0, 71.7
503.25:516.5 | 0.2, 69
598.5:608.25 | 0.4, 62.4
